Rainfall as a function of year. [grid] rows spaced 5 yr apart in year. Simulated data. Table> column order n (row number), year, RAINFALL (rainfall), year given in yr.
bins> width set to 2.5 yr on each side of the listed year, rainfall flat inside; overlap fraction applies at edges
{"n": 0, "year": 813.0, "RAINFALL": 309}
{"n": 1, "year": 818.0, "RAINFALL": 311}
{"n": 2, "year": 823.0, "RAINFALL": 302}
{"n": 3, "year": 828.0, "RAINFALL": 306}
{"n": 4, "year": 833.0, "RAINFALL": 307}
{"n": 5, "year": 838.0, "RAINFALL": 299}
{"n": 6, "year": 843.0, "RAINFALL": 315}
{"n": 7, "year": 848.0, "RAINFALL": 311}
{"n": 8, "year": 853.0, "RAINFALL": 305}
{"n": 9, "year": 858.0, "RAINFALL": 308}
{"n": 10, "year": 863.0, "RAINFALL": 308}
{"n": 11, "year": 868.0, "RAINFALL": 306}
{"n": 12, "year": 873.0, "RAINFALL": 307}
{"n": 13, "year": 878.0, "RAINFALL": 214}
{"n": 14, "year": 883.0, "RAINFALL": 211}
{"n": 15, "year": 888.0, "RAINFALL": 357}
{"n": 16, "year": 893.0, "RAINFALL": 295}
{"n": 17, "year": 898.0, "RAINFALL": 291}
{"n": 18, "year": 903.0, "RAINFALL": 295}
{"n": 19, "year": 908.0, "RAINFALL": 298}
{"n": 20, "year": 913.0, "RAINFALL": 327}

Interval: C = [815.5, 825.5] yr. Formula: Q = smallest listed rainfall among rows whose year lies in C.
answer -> 302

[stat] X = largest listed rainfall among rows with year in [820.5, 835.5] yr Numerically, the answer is 307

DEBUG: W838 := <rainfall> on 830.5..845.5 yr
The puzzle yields 307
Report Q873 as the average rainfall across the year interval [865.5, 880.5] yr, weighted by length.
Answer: 276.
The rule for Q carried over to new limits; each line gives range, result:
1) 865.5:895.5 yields 211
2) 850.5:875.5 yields 305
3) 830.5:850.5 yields 299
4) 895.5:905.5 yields 291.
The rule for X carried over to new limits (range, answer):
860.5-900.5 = 357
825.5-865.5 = 315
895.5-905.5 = 295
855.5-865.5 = 308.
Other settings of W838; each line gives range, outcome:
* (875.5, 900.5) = 274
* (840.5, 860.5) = 310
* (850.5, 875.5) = 307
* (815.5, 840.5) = 305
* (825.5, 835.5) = 306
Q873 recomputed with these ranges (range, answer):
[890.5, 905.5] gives 294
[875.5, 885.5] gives 212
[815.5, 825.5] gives 306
